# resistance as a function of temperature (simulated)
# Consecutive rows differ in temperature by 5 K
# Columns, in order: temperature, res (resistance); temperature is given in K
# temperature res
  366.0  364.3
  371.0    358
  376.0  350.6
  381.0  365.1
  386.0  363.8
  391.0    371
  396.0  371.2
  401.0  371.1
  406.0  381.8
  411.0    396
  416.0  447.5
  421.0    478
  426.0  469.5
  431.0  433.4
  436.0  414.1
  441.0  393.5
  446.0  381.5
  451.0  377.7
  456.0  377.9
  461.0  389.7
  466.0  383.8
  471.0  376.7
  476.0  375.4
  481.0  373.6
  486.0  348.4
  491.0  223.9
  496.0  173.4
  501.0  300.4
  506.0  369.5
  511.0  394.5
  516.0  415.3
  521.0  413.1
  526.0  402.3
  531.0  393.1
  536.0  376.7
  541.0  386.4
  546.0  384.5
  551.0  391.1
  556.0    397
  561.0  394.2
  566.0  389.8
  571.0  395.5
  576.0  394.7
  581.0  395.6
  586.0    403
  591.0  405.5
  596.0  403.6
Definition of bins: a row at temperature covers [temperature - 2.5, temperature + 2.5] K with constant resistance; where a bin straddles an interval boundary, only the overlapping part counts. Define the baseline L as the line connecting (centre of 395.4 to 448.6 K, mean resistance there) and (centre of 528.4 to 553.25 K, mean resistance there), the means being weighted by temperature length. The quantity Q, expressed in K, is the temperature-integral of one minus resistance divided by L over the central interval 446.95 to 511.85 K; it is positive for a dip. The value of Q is 9.4 K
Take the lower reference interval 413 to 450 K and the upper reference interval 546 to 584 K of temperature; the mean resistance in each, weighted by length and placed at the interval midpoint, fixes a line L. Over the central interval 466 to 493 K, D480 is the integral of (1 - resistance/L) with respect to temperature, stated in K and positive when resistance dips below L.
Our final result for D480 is 4.6 K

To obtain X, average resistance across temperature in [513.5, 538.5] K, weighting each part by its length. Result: 400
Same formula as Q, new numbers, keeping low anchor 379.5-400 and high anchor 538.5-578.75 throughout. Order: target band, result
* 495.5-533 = 1.81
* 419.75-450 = -4.00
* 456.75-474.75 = -0.17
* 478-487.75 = 0.47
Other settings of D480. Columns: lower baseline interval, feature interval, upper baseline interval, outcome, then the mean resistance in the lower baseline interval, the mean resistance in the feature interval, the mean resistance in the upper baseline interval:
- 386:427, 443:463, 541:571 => 1.0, 406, 382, 391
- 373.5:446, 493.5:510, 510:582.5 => 4.4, 400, 291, 395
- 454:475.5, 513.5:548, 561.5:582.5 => -0.6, 382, 396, 394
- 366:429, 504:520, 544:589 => -0.1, 393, 396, 394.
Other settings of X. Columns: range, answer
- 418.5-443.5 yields 438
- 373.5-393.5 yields 363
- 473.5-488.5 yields 366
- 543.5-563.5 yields 392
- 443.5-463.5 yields 382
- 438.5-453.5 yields 384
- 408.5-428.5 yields 448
